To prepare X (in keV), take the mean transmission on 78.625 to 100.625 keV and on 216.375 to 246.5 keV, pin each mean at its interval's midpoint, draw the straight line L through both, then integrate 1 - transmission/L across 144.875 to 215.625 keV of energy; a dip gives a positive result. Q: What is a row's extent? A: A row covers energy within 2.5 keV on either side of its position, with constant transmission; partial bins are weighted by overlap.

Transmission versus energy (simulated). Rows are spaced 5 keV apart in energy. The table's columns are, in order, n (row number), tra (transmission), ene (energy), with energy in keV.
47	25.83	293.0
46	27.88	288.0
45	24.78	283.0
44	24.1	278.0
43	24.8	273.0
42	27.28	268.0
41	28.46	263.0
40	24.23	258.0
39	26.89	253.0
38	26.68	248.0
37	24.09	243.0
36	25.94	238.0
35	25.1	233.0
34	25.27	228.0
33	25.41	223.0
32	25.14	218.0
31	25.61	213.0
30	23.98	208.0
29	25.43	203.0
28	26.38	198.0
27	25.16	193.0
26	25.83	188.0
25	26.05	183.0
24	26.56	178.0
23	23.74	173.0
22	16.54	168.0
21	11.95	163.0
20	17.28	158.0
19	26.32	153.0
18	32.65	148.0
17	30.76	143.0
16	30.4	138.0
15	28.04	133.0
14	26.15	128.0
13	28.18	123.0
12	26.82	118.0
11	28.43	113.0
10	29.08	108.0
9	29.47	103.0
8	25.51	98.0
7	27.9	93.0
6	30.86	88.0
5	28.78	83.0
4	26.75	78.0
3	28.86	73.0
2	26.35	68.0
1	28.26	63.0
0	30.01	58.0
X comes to 6.4 keV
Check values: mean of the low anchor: 28.1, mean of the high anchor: 25.2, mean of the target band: 23.9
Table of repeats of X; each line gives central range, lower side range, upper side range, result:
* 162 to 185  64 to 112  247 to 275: 4.92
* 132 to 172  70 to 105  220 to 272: 4.76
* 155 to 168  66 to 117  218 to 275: 5.60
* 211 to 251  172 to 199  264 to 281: 0.38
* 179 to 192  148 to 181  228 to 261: -1.99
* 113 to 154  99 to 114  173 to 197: -1.62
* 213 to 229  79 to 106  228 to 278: 0.61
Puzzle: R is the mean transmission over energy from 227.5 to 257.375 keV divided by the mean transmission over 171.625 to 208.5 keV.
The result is 1.00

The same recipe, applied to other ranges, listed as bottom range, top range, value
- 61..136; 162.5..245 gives 0.87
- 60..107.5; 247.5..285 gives 0.92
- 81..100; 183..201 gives 0.91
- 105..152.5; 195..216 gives 0.88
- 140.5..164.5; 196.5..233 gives 1.04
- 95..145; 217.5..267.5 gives 0.91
